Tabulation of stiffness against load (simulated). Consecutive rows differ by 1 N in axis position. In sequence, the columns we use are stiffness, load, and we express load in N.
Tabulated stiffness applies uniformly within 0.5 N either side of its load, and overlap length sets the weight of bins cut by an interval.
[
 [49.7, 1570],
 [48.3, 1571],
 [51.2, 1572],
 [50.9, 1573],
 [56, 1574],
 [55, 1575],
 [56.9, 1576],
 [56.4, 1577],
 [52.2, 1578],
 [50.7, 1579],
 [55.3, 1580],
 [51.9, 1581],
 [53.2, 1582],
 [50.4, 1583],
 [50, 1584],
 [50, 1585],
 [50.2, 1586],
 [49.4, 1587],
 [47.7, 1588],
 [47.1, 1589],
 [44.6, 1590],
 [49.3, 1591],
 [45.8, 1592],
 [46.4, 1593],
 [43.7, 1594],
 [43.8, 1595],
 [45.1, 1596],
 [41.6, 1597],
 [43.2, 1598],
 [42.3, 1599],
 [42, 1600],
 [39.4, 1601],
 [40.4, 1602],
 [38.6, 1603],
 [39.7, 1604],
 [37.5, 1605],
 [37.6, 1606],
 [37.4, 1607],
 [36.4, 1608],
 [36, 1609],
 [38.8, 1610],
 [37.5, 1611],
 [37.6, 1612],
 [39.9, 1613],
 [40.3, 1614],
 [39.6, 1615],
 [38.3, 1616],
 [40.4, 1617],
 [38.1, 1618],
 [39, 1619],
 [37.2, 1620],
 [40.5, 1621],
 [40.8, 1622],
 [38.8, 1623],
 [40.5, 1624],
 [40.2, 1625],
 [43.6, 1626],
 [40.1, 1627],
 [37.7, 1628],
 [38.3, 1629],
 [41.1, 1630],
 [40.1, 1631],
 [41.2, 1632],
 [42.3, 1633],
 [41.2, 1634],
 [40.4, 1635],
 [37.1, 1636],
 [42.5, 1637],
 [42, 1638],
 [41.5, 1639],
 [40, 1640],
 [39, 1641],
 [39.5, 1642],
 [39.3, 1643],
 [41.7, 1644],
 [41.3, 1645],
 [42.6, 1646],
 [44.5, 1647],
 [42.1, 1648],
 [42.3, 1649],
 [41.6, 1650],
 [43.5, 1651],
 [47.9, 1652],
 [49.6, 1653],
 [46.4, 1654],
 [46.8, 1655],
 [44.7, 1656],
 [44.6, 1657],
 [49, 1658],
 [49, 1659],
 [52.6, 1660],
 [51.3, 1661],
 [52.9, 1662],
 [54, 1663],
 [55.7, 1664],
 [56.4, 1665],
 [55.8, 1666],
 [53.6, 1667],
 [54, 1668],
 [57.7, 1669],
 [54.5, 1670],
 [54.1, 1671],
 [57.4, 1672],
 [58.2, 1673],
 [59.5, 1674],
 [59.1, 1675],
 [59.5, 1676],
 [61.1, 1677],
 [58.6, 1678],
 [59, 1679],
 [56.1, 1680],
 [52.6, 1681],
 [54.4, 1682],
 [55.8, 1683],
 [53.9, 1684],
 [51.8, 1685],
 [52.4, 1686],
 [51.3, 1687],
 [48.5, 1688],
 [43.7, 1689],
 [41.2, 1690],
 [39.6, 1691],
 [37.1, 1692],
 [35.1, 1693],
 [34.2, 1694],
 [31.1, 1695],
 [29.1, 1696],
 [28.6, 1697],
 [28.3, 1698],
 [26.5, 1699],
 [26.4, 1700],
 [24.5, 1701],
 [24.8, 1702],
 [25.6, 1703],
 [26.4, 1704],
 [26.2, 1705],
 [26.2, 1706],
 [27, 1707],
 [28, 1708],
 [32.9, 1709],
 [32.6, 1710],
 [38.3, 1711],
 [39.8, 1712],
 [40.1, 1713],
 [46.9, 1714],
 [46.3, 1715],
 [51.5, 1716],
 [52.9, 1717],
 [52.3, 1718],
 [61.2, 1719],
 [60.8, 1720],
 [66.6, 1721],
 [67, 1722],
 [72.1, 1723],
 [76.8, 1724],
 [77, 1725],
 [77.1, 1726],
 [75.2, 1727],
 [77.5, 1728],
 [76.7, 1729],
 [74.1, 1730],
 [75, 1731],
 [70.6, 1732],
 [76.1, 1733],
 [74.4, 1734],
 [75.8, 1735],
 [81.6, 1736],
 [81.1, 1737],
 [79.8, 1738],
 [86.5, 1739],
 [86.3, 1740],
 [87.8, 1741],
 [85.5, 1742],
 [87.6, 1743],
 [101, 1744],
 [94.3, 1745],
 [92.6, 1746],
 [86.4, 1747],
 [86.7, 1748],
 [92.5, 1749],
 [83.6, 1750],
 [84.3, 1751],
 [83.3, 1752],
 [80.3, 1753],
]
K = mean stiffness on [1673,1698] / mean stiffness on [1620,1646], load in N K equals 1.2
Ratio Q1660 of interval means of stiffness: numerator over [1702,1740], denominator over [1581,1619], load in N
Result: 1.36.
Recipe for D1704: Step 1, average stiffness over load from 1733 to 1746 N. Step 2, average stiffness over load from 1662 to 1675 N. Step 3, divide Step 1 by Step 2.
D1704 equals 1.52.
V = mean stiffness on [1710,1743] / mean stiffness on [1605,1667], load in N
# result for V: 1.60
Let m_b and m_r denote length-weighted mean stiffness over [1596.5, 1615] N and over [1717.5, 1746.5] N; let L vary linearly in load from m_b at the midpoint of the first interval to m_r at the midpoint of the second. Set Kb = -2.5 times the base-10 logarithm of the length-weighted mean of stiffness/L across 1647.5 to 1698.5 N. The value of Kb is 0.205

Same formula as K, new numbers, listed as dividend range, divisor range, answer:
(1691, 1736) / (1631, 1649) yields 1.20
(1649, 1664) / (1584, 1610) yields 1.12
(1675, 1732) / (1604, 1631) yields 1.24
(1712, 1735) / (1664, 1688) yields 1.17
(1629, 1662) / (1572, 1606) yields 0.92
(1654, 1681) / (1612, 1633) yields 1.36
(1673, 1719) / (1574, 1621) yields 0.95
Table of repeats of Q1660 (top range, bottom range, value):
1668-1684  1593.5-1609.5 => 1.41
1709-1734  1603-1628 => 1.58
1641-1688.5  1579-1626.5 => 1.19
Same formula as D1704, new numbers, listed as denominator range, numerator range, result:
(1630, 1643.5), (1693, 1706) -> 0.69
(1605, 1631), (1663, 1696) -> 1.32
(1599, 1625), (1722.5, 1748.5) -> 2.09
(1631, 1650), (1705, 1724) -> 1.14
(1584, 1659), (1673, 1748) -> 1.35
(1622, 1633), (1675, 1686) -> 1.40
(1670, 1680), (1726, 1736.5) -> 1.30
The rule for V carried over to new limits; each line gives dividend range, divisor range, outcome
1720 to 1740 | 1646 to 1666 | 1.57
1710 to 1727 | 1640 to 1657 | 1.33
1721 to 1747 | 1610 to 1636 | 2.02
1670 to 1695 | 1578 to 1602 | 1.09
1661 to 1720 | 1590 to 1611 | 1.09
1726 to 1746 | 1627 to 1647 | 2.01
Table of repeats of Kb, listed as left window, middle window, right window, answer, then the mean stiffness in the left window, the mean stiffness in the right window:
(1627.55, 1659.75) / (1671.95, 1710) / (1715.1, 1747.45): 0.38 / 42.6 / 75.9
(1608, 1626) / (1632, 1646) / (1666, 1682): 0.13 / 39.1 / 56.9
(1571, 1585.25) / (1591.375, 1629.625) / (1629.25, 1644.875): 0.15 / 52.8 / 40.6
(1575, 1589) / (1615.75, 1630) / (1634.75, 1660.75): 0.18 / 51.8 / 43.6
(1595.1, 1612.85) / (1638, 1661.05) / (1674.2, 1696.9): 0.01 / 39.6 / 48.2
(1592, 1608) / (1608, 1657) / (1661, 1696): 0.11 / 41.2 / 51.4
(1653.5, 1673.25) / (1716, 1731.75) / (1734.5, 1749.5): 0.15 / 52.4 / 87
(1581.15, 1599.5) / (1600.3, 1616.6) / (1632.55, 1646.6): 0.16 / 47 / 40.8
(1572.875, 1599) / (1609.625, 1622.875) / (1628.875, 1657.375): 0.17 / 49.3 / 42.3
